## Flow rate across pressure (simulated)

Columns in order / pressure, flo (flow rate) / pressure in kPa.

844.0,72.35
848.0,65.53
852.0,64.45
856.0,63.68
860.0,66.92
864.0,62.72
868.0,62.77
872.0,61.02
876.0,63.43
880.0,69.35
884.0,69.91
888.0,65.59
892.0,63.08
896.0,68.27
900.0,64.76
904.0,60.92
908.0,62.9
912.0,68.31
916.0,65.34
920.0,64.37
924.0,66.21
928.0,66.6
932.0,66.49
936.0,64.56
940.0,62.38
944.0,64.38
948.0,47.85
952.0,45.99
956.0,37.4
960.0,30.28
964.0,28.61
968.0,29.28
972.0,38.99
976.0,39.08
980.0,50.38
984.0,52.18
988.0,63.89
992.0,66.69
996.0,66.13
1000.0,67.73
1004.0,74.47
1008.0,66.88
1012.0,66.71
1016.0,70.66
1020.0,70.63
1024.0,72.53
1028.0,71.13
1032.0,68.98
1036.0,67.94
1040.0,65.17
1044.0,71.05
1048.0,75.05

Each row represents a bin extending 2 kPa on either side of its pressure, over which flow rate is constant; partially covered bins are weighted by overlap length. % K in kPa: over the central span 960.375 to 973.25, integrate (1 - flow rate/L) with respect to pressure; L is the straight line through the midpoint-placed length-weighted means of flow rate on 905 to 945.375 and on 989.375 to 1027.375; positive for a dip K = 6.8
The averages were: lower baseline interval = 65.1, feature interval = 31.6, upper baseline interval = 69.1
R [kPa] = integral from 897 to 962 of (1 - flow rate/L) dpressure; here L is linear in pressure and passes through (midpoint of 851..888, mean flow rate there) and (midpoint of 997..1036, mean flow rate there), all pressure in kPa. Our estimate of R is 7.79 kPa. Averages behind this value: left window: 65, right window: 69.8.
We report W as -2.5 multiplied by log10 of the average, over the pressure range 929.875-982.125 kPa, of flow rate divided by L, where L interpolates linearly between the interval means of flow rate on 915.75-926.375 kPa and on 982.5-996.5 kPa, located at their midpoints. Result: 0.34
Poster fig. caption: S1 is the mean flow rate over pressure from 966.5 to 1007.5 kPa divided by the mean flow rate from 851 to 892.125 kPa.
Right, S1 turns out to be 0.86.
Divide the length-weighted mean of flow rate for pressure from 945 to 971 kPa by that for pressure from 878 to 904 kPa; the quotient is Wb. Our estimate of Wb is 0.57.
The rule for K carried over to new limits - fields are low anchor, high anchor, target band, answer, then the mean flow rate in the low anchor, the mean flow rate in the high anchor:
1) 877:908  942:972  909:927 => -3.32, 65.7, 40.4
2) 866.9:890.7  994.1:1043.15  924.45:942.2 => 0.46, 65.4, 69.1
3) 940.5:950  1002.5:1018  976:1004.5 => 2.21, 57.1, 69.5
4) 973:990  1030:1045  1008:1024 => -2.09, 50.7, 68.1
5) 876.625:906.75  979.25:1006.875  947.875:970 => 9.90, 65.8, 63.8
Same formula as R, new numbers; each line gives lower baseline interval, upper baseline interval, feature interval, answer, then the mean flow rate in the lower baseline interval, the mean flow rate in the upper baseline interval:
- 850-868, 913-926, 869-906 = -0.1 kPa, 64.3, 65.5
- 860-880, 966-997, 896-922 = -2.5 kPa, 63.6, 50.3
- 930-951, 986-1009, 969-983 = 4.8 kPa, 60.4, 67.7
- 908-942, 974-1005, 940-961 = 5.2 kPa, 65.4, 59.6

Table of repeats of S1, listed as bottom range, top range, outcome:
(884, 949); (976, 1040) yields 1.02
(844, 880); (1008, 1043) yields 1.07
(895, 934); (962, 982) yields 0.57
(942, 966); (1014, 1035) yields 1.67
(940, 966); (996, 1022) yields 1.58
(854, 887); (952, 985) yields 0.59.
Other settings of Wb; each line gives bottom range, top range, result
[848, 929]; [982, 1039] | 1.04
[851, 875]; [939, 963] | 0.73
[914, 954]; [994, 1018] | 1.12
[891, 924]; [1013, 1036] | 1.08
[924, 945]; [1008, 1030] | 1.08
